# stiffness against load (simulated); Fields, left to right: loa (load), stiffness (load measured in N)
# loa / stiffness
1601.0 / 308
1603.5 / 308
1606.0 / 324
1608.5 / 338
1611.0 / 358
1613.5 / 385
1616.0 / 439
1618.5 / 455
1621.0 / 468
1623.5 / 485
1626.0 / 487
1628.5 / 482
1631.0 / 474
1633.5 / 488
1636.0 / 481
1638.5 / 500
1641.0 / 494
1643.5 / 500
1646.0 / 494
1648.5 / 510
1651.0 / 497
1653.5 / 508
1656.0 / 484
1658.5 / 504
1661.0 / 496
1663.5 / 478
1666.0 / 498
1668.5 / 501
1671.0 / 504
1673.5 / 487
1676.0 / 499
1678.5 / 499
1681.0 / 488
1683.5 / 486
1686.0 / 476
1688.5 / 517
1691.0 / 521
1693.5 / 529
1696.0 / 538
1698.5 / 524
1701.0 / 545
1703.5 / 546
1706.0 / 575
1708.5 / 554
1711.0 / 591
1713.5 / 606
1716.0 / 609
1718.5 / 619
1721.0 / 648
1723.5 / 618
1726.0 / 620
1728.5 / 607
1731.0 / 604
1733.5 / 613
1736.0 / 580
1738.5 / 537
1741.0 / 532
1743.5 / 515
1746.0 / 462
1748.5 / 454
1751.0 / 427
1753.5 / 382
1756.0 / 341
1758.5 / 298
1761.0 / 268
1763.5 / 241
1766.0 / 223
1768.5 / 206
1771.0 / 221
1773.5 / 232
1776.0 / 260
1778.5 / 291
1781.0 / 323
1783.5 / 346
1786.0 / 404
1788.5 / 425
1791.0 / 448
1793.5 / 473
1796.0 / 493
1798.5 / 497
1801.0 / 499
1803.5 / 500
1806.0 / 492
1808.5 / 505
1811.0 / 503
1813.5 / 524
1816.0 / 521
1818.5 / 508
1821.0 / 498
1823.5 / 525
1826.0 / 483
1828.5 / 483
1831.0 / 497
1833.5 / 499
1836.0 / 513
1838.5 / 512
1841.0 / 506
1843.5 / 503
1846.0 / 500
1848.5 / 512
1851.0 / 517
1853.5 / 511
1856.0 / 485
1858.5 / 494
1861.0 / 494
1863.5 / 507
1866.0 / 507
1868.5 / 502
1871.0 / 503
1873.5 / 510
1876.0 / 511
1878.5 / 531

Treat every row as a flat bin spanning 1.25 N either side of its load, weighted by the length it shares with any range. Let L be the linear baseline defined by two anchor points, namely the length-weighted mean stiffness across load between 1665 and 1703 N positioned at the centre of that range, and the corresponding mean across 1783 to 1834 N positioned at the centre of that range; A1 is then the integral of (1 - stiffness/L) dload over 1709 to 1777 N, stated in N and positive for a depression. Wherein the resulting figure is 5.47 N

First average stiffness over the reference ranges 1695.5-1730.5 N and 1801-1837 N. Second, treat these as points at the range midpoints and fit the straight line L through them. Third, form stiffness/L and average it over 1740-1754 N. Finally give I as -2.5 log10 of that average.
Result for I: 0.20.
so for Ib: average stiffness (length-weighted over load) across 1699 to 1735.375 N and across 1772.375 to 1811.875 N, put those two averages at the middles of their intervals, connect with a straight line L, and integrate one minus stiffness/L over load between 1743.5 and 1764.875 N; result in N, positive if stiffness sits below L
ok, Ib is 6.0 N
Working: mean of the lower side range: 595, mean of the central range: 367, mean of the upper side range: 418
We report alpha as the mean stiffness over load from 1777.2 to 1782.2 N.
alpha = 306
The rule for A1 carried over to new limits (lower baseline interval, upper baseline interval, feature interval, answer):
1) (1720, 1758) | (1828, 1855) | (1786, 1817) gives 1.6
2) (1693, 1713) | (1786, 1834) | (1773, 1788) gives 5.6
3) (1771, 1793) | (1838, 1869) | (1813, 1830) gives -3.0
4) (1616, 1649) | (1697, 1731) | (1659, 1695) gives 2.8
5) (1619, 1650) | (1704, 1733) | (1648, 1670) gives 1.0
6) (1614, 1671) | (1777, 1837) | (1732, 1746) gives -2.1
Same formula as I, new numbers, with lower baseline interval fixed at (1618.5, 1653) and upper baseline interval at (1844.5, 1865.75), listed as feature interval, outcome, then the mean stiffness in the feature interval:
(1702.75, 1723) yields -0.204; 596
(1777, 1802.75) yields 0.186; 420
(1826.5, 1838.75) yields 0.005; 499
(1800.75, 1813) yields -0.004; 501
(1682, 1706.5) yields -0.067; 524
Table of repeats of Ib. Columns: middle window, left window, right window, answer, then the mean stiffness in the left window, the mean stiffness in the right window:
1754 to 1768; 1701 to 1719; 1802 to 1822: 6.9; 582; 506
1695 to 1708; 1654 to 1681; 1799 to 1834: -1.3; 495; 503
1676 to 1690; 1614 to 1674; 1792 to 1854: -0.1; 487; 503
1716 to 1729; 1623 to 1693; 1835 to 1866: -3.2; 495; 505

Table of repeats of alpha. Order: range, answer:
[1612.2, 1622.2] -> 436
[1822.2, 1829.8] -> 497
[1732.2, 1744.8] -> 555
